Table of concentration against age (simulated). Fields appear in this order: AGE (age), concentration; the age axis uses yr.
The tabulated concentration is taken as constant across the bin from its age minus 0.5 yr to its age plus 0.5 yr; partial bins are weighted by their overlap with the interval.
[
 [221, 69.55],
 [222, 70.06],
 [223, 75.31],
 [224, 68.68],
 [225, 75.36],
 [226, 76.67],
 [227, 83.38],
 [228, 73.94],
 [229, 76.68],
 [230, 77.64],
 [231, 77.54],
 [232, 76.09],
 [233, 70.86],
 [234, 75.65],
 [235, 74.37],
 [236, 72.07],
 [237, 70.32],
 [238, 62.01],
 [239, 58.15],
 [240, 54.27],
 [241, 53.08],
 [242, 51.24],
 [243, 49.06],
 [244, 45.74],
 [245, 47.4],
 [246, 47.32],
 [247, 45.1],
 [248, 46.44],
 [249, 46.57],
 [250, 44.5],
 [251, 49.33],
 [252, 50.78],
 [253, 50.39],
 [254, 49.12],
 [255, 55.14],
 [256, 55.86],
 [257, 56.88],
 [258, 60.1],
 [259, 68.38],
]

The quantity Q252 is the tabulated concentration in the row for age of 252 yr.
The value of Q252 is 50.78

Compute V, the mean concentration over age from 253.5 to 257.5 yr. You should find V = 54.2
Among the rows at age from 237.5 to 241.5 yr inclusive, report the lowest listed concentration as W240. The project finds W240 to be 53.08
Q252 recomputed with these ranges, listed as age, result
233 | 70.86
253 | 50.39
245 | 47.4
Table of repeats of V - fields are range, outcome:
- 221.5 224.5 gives 71.4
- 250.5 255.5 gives 51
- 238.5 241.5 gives 55.2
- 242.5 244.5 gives 47.4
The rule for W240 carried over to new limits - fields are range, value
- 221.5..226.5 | 68.68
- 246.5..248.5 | 45.1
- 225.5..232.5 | 73.94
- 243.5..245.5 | 45.74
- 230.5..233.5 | 70.86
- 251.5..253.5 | 50.39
